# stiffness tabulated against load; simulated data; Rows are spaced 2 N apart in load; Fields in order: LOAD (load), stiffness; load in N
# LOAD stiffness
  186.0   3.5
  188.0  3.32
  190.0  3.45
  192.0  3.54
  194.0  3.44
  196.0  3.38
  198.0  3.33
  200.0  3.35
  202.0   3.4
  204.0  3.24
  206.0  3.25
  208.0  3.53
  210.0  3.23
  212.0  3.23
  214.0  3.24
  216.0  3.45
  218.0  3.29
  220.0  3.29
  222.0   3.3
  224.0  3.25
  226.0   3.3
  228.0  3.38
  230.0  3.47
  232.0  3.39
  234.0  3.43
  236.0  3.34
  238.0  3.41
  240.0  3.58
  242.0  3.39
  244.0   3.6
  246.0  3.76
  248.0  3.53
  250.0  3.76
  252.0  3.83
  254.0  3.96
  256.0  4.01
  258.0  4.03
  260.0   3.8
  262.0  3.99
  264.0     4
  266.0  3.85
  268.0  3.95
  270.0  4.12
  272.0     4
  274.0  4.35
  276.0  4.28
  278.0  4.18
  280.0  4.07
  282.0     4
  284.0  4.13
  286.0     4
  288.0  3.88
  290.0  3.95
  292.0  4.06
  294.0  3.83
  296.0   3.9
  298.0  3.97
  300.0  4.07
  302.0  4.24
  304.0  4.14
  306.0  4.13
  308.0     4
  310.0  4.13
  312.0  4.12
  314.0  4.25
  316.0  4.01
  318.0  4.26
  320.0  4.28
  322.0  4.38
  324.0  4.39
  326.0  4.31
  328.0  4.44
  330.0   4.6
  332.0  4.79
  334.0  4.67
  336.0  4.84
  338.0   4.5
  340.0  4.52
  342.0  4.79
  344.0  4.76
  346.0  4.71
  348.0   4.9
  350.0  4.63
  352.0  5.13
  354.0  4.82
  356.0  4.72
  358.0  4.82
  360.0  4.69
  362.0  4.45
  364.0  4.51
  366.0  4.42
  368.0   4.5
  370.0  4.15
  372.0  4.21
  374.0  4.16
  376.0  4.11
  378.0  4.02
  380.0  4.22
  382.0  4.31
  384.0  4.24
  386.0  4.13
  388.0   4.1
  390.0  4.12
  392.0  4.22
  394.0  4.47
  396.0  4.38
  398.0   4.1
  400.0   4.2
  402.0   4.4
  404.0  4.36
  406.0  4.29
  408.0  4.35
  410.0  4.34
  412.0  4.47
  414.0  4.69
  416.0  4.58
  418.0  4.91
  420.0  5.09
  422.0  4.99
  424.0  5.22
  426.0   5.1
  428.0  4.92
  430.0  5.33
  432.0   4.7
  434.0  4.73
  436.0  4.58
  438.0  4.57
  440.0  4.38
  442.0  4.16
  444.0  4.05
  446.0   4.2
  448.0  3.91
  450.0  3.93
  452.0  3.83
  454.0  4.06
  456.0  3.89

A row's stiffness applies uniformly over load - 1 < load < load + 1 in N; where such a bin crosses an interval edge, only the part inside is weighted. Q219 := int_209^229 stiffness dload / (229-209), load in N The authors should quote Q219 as 3.3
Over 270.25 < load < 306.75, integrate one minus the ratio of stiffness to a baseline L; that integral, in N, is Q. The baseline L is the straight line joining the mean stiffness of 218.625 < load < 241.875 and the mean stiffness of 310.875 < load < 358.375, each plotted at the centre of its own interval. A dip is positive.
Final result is -0.3 N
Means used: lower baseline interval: 3.38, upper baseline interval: 4.56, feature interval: 4.07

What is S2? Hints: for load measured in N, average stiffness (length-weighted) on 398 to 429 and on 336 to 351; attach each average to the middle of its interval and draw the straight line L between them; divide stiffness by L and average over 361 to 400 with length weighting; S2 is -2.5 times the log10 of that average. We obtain 0.10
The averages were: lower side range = 4.7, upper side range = 4.64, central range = 4.25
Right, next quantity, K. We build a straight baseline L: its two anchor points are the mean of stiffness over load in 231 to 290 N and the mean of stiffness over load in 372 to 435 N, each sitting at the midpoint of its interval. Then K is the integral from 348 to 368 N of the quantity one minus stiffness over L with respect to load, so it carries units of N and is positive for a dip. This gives -1.89 N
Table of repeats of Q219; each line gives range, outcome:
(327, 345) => 4.66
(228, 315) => 3.9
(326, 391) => 4.5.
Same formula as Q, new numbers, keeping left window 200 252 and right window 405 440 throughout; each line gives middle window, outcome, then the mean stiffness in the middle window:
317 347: -3.0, 4.55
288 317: -0.9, 4.05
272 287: -1.4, 4.13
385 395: 0.7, 4.21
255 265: -0.9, 3.97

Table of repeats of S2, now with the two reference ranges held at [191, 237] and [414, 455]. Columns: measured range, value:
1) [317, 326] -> -0.101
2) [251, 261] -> -0.100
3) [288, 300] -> -0.044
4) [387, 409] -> 0.023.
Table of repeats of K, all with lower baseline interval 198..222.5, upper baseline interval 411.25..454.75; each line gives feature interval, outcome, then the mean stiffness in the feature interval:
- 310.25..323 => -1.0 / 4.21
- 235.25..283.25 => -3.7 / 3.87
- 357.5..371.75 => -1.0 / 4.48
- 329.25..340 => -1.7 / 4.67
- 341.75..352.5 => -1.9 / 4.81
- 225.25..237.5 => 0.2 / 3.39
